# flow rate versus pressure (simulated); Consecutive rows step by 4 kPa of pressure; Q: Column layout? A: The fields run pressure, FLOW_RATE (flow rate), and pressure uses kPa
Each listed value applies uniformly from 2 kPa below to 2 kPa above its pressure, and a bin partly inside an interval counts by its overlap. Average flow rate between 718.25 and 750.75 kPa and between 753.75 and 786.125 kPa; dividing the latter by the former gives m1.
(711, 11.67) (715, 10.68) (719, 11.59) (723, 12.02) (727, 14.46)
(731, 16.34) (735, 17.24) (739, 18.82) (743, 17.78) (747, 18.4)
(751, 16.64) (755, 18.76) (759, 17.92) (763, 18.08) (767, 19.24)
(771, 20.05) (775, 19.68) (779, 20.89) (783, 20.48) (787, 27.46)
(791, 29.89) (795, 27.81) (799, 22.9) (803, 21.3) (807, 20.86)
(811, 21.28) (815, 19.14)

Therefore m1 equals 1.2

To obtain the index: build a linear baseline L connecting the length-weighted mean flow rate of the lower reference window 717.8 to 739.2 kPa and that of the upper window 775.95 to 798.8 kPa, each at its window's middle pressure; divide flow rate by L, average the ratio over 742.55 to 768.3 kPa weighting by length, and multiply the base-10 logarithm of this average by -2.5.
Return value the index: 0.07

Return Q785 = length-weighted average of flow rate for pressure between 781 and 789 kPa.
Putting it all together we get 24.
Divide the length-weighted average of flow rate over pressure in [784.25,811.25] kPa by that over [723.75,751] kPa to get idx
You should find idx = 1.46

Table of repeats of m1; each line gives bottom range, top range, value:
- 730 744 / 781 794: 1.48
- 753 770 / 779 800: 1.37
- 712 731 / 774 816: 1.83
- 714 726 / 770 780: 1.72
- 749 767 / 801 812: 1.17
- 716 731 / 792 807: 1.84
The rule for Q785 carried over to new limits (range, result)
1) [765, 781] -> 20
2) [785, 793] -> 28.7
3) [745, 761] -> 17.9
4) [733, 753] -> 17.8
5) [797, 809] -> 21.7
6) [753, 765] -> 18.3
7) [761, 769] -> 18.7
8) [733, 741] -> 18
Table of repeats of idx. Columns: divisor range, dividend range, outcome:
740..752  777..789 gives 1.29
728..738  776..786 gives 1.27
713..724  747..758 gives 1.57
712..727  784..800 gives 2.27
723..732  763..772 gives 1.32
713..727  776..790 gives 1.96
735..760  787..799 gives 1.54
